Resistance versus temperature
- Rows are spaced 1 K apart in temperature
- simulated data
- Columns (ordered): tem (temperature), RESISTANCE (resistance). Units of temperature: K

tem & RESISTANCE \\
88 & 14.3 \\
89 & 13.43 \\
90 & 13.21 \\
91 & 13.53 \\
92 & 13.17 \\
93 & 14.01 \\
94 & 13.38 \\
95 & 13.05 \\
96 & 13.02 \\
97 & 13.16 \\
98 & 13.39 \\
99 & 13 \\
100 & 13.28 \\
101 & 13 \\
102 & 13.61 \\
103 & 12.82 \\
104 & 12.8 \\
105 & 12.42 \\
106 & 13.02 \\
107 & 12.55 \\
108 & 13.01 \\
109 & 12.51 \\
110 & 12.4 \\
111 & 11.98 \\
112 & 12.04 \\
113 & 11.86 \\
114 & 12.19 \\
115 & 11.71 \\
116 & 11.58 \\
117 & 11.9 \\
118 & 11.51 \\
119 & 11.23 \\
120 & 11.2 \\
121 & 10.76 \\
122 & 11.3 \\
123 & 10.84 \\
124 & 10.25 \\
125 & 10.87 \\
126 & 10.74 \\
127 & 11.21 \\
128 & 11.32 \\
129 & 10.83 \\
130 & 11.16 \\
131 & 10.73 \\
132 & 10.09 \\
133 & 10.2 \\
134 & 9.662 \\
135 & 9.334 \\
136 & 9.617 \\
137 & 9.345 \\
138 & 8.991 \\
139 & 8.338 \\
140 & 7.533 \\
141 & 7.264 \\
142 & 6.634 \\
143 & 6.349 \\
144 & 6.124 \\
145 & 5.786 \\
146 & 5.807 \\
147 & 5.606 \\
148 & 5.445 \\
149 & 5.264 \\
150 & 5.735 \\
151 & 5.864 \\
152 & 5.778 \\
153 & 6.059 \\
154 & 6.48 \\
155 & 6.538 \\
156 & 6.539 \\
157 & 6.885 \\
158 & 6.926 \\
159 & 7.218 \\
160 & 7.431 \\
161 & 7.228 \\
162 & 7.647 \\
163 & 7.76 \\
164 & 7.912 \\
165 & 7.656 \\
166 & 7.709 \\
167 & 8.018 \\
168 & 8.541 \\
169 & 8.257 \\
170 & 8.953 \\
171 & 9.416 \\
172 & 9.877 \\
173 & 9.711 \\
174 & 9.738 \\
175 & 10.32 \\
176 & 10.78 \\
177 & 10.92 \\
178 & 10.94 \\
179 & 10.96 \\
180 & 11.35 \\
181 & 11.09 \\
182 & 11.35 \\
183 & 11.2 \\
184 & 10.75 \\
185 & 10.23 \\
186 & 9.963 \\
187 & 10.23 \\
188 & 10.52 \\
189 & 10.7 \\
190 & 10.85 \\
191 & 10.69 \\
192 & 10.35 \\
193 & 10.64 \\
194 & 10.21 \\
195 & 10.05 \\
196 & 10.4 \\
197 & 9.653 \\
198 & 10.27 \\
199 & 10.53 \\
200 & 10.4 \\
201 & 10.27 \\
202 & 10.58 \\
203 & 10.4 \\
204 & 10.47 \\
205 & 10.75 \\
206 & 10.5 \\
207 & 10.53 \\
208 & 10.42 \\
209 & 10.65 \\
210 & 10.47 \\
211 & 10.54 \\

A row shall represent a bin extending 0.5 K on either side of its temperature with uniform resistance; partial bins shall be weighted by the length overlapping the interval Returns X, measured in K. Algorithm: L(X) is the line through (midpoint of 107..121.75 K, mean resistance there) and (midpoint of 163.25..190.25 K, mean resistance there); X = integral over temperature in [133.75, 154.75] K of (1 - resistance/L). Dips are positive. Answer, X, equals 7.6 K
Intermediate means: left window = 11.9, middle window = 6.96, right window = 9.9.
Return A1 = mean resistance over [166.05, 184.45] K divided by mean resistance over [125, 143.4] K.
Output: 1.1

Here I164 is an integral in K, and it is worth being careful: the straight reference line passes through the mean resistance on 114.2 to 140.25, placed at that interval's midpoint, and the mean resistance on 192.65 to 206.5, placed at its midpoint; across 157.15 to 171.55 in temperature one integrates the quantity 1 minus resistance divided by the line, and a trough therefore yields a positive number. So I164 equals 3.52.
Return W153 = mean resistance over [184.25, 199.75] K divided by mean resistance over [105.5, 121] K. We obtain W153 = 0.86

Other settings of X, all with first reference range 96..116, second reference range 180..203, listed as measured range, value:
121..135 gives 1.7 K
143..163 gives 8.9 K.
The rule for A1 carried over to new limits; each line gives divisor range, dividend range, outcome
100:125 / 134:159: 0.57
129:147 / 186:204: 1.24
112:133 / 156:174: 0.72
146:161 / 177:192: 1.71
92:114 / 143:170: 0.53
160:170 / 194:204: 1.30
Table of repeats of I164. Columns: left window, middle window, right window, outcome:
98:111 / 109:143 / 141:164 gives -1.60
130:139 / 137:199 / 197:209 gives 9.27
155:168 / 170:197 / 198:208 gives -4.35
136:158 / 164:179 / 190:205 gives -1.51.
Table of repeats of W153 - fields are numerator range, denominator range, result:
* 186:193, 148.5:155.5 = 1.77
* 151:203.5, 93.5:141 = 0.81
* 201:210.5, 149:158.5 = 1.68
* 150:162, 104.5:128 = 0.57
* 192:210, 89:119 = 0.82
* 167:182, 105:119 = 0.83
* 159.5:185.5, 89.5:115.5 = 0.74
